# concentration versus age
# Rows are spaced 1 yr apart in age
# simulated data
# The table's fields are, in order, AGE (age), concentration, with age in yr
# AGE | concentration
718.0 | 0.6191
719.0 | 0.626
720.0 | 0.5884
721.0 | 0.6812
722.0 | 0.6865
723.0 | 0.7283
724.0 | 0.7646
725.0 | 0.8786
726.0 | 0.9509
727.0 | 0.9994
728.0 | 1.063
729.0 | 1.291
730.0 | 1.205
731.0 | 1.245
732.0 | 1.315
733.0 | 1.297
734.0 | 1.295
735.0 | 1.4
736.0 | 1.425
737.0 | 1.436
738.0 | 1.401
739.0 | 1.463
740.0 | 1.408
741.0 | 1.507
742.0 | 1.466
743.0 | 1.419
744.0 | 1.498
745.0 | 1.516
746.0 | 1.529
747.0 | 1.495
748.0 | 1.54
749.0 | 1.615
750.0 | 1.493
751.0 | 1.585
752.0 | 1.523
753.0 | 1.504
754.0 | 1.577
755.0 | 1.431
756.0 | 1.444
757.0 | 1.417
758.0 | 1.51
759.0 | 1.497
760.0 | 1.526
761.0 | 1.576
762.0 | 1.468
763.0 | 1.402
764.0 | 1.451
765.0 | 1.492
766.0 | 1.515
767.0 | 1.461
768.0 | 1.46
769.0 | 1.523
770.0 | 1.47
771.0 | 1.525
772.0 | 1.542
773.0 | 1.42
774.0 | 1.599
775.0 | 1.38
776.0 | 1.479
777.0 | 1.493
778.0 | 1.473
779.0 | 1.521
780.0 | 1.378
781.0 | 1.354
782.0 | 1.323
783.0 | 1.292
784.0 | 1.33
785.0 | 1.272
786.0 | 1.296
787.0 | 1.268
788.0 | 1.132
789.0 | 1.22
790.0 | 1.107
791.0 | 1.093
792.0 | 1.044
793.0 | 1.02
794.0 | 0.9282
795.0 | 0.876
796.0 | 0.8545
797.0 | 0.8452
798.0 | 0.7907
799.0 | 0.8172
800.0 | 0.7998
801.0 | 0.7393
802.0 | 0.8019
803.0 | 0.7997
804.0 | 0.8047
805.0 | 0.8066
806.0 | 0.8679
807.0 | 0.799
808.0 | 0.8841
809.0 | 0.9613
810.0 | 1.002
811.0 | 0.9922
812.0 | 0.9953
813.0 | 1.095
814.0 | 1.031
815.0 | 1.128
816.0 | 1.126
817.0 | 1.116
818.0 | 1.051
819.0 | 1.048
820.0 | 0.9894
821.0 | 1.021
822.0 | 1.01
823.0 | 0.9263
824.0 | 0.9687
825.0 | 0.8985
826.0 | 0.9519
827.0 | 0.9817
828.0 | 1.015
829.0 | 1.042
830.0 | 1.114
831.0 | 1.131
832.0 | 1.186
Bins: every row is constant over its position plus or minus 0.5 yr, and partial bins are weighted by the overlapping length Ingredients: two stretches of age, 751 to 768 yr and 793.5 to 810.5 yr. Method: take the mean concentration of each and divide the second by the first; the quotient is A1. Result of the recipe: 0.57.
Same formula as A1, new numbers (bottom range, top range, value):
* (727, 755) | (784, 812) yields 0.68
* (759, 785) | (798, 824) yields 0.65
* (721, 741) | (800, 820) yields 0.81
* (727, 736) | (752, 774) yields 1.18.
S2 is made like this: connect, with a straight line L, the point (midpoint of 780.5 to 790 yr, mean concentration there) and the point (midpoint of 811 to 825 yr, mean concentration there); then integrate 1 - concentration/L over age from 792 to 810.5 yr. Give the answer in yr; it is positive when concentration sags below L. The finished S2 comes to 4.7 yr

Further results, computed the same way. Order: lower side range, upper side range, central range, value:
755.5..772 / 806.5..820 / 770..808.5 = 3.8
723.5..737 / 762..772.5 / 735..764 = -3.4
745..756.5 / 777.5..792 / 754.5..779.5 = -1.4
